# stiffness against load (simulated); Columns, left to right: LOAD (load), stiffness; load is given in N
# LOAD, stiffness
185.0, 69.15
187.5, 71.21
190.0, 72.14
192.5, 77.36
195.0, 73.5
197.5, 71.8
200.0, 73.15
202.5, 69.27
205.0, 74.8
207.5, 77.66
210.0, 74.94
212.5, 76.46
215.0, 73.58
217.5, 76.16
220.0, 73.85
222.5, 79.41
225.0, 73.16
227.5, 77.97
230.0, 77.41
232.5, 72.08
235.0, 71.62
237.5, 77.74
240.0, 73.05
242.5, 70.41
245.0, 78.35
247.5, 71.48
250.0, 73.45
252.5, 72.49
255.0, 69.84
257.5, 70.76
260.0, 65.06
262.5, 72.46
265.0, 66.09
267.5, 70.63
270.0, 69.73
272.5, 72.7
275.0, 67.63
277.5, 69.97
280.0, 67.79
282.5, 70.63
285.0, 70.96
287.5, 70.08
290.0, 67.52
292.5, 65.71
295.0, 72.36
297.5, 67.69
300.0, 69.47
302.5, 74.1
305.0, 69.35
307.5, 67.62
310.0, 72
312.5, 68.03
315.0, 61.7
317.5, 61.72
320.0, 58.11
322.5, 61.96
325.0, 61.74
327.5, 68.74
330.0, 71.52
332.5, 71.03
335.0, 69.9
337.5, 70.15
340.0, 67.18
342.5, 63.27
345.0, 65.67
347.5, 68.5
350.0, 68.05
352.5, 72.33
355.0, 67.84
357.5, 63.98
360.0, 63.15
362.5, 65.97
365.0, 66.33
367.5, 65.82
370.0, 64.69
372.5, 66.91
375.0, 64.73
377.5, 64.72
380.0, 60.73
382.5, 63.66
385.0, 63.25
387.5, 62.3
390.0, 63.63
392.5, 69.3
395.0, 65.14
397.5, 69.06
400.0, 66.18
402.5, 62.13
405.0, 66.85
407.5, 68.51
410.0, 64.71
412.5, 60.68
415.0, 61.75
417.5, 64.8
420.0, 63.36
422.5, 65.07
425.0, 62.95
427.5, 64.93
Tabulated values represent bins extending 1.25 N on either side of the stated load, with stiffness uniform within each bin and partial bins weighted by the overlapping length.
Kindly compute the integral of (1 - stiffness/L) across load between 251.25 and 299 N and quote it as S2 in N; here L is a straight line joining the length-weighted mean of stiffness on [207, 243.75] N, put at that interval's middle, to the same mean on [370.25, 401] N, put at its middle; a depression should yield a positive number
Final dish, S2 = 1.6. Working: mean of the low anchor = 75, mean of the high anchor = 64.9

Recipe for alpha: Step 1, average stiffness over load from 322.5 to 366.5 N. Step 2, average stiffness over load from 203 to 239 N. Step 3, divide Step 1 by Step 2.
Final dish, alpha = 0.9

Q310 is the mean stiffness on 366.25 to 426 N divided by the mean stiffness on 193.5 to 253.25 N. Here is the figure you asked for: 0.9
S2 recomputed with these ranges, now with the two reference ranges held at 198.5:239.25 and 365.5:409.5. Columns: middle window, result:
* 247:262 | 0.5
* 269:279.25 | 0.3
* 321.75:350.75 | 0.3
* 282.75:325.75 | 1.7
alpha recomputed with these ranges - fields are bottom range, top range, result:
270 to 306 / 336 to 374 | 0.96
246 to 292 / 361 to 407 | 0.93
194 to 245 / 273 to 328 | 0.91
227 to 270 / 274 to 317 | 0.95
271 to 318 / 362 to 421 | 0.94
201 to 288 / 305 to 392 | 0.91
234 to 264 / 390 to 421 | 0.90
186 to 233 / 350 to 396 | 0.88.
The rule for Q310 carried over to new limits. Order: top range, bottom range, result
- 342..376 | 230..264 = 0.92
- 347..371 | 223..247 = 0.89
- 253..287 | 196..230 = 0.93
